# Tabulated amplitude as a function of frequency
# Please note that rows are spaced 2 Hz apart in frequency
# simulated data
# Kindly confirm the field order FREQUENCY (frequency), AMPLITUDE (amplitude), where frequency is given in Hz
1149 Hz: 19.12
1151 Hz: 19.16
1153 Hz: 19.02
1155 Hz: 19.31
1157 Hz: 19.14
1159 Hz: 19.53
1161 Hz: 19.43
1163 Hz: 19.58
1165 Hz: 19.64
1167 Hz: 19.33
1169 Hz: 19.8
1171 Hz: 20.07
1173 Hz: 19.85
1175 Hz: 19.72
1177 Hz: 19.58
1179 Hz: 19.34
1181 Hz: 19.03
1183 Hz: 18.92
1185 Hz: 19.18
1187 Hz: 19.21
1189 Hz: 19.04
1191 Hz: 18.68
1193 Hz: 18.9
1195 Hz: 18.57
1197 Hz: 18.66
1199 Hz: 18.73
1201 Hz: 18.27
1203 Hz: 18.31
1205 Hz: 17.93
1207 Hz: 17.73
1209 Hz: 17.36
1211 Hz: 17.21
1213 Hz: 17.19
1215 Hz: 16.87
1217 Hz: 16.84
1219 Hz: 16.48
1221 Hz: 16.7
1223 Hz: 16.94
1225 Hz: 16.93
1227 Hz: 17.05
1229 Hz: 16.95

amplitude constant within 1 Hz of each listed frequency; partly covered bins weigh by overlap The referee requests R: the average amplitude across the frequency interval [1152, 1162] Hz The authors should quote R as 19.3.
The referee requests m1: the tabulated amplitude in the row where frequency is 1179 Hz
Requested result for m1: 19.34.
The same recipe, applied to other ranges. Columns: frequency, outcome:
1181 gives 19.03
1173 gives 19.85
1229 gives 16.95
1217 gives 16.84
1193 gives 18.9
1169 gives 19.8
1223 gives 16.94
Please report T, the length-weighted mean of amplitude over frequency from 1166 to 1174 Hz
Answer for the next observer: 19.8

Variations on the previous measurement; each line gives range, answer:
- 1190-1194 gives 18.8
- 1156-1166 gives 19.5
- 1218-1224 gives 16.7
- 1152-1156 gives 19.2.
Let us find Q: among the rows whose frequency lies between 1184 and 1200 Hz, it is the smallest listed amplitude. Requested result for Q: 18.57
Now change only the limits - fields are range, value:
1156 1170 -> 19.14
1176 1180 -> 19.34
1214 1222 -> 16.48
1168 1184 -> 18.92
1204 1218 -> 16.84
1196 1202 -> 18.27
